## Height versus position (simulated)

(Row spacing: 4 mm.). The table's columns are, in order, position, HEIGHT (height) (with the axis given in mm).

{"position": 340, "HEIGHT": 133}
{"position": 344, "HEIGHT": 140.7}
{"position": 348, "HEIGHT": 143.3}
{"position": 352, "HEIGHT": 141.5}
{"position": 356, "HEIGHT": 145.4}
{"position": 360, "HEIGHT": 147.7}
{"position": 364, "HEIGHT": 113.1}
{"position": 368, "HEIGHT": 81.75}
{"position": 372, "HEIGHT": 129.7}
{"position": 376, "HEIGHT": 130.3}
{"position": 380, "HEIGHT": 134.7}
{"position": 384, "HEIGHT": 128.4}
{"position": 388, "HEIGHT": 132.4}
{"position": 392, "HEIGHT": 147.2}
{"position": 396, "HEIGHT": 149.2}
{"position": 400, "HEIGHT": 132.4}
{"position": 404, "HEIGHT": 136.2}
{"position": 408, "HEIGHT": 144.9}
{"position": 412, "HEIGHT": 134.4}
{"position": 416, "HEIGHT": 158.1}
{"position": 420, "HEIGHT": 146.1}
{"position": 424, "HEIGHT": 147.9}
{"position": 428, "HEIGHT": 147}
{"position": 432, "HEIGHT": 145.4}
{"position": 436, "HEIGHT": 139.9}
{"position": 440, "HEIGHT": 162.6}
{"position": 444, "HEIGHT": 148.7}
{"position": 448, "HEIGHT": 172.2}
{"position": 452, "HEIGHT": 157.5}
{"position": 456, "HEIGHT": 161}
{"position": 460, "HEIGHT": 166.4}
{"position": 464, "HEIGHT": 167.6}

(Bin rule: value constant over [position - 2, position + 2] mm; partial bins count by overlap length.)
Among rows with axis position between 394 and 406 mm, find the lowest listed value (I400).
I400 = 132.4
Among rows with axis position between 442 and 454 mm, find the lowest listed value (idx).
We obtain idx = 148.7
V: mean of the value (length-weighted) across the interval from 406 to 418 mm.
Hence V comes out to 146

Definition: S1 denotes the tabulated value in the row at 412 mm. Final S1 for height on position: 134.4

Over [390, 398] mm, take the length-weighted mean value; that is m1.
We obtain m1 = 148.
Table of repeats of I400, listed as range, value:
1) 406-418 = 134.4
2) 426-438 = 139.9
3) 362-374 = 81.75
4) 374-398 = 128.4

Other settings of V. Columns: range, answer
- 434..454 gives 156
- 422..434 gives 147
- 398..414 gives 137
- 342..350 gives 142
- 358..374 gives 118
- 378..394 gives 136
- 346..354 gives 142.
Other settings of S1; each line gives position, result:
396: 149.2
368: 81.75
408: 144.9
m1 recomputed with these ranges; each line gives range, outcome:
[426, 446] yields 149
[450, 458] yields 159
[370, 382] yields 132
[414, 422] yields 152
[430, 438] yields 143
